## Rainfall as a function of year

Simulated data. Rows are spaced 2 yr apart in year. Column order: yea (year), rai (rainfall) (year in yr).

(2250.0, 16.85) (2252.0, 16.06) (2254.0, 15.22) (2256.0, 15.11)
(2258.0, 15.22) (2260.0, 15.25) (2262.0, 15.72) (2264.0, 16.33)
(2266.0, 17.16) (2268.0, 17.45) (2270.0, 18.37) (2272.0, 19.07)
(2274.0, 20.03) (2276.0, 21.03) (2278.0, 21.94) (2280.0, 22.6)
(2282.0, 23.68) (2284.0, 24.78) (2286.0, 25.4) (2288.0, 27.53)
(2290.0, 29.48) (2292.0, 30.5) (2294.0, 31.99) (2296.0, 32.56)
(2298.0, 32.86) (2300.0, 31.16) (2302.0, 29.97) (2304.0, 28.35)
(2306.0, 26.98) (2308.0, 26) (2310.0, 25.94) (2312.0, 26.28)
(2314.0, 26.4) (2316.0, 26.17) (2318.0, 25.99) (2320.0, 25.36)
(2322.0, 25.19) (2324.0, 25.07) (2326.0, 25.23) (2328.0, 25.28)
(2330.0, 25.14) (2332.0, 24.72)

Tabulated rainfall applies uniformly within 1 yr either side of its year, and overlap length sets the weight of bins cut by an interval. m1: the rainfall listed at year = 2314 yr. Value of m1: 26.4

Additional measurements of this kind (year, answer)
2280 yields 22.6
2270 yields 18.37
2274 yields 20.03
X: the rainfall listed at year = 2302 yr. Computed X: 29.97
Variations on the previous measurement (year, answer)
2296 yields 32.56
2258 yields 15.22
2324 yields 25.07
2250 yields 16.85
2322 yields 25.19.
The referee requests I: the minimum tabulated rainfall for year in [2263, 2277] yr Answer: 16.33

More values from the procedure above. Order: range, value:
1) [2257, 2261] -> 15.22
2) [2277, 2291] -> 21.94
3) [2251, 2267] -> 15.11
